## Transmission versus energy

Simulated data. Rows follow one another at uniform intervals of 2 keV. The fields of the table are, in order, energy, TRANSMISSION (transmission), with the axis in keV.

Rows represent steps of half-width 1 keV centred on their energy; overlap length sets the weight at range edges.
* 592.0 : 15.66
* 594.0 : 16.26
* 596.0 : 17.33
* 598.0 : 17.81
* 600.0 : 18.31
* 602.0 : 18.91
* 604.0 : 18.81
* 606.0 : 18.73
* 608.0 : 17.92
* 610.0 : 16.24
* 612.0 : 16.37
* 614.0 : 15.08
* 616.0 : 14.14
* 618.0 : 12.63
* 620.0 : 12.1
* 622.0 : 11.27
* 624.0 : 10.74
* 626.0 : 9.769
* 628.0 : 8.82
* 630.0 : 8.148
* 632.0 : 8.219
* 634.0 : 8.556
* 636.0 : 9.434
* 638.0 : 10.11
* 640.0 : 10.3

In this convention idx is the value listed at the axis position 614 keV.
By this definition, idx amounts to 15.08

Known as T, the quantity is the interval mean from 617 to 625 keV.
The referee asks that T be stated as 11.7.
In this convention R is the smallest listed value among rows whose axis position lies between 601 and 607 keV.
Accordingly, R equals 18.73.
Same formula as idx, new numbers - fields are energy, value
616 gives 14.14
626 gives 9.769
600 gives 18.31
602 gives 18.91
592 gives 15.66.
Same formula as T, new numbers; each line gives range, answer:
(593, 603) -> 17.7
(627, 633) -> 8.4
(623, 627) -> 10.3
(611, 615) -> 15.7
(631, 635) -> 8.39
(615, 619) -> 13.4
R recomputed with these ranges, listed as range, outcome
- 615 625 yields 10.74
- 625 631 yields 8.148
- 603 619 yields 12.63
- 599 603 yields 18.31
